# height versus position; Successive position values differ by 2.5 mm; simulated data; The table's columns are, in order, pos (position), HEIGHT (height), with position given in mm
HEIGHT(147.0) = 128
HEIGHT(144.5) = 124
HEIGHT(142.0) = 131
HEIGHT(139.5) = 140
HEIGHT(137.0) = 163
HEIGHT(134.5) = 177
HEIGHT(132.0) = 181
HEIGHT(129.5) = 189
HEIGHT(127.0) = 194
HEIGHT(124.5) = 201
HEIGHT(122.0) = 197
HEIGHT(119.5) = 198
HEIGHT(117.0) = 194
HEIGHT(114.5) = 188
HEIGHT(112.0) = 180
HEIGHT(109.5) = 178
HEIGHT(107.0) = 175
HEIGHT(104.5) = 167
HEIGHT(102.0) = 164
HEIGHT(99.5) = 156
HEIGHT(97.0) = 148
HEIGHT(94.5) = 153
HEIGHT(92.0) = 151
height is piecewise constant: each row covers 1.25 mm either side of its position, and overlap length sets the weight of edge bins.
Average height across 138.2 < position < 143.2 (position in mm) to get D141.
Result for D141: 136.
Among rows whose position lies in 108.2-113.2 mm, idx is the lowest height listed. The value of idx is 178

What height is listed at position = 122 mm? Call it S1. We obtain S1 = 197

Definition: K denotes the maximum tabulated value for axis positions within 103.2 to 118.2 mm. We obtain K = 194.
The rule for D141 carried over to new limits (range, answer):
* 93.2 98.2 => 151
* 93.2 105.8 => 158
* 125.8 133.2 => 188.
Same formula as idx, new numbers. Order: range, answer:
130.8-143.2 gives 131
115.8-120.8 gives 194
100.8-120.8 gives 164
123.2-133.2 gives 181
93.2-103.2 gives 148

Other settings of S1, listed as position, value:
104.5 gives 167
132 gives 181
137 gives 163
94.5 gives 153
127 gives 194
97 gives 148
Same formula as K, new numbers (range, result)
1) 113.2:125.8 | 201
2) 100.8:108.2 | 175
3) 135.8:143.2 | 163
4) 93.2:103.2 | 164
